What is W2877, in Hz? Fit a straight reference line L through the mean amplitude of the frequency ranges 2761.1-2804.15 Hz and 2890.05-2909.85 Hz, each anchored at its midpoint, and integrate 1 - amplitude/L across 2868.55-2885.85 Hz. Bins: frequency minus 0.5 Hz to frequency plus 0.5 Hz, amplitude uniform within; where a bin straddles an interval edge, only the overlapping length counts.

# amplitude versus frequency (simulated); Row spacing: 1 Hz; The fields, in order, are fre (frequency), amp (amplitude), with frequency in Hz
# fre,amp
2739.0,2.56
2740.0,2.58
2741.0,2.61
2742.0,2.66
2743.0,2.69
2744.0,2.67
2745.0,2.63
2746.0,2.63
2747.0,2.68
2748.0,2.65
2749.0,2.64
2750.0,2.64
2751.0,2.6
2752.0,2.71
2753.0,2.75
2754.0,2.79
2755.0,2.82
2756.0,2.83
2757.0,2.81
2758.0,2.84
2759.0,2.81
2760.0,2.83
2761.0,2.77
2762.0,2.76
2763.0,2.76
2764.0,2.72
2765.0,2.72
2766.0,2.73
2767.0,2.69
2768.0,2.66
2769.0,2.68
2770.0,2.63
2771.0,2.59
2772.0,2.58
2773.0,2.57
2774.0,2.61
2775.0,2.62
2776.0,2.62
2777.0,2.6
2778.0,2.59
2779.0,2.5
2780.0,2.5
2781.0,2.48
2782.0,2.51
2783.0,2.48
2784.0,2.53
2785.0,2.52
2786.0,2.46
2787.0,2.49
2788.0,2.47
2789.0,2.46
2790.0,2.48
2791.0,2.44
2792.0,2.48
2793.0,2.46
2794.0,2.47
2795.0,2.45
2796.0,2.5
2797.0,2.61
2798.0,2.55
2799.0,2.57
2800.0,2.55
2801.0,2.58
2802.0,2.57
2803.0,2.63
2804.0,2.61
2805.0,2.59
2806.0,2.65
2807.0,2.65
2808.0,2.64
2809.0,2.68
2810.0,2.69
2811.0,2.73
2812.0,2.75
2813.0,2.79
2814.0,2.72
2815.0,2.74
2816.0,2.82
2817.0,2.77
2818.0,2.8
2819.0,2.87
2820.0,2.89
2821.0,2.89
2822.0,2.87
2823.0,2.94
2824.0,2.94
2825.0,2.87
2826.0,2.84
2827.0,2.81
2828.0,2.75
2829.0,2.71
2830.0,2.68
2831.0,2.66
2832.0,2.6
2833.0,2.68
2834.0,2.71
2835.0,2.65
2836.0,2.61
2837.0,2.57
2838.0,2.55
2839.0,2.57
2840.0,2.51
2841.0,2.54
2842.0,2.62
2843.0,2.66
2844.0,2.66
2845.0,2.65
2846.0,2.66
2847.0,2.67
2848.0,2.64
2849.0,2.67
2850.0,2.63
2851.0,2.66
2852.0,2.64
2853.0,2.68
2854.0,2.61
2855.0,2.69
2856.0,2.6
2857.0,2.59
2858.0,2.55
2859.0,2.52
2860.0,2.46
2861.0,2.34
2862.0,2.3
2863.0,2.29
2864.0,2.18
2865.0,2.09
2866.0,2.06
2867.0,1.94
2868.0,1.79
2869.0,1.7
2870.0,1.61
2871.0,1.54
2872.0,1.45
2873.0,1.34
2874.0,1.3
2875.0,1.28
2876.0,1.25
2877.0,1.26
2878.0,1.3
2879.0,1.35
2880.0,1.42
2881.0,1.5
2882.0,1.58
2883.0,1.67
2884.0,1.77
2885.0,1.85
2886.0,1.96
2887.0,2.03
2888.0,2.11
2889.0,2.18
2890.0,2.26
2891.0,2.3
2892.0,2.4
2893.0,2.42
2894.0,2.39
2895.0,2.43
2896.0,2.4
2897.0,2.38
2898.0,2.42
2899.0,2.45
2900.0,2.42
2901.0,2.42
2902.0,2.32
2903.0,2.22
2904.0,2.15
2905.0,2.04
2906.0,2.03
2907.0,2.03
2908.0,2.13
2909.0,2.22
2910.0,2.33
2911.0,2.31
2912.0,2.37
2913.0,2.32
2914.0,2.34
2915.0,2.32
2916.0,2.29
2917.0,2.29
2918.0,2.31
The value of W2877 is 6.32 Hz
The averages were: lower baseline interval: 2.57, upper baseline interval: 2.29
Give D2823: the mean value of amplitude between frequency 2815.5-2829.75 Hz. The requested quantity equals 2.84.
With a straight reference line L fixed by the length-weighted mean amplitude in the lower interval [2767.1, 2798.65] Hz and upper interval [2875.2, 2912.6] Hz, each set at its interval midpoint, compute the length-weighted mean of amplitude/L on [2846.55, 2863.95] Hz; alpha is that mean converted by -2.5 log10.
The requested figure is -0.15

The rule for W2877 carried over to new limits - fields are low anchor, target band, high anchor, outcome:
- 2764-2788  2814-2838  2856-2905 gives -4.8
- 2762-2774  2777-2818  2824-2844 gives 1.3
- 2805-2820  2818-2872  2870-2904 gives -3.2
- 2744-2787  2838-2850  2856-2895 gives -2.8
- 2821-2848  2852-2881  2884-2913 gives 6.2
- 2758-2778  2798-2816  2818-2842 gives 0.4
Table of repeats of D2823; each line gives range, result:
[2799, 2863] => 2.67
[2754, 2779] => 2.7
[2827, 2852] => 2.64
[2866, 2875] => 1.59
